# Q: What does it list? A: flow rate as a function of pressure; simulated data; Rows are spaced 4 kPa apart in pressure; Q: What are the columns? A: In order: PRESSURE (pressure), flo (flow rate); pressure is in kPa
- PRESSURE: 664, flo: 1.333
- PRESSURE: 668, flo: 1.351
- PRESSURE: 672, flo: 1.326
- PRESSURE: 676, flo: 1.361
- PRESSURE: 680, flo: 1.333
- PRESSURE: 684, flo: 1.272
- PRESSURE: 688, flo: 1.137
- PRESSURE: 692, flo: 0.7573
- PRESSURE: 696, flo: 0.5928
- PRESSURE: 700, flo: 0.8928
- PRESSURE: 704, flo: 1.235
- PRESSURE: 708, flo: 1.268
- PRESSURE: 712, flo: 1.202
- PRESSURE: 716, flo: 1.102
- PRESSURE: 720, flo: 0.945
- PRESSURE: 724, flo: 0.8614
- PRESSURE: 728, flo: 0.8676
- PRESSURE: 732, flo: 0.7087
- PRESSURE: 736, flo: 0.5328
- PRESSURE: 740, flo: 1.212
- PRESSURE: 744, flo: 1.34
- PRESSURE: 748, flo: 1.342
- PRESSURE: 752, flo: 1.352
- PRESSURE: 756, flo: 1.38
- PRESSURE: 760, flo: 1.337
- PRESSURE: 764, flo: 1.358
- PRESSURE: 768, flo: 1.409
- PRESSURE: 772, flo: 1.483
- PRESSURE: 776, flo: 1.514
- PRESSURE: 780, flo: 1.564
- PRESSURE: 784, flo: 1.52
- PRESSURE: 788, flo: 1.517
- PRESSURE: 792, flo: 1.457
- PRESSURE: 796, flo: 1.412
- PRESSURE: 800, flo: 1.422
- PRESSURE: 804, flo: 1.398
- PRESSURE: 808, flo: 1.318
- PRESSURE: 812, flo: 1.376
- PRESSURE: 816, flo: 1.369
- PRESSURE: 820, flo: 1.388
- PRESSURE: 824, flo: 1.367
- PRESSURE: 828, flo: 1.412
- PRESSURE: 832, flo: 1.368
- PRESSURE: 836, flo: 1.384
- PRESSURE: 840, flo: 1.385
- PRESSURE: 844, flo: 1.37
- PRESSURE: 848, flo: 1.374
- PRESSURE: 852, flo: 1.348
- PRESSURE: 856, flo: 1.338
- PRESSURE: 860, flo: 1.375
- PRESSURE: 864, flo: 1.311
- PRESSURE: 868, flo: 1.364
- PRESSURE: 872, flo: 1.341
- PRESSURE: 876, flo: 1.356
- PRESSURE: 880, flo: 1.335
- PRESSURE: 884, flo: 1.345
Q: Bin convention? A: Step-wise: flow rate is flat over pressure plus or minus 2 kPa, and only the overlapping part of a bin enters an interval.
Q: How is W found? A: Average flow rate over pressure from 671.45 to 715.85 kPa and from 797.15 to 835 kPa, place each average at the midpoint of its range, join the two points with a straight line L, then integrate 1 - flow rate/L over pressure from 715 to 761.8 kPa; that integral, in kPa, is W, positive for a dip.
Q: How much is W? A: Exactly 5.3 kPa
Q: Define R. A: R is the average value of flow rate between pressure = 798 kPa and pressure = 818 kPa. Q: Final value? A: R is 1.38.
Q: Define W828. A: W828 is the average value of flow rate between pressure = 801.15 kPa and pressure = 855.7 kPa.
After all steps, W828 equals 1.37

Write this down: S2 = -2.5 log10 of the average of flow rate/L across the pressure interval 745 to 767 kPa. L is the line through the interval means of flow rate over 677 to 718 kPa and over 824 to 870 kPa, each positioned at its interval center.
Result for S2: -0.136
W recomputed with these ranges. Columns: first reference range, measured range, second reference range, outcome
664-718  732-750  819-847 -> 2.5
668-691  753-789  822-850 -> -3.1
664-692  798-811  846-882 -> -0.6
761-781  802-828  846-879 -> 0.6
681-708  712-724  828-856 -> 0.5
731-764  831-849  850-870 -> -0.8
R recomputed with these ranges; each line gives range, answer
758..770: 1.37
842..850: 1.37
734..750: 1.11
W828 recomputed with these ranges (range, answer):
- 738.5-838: 1.4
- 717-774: 1.15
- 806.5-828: 1.37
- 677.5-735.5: 1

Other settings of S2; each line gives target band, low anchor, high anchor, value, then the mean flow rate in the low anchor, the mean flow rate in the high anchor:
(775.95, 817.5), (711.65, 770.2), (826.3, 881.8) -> -0.16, 1.13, 1.36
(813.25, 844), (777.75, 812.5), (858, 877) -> 0.02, 1.45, 1.35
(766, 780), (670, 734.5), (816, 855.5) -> -0.21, 1.05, 1.38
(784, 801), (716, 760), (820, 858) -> -0.19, 1.07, 1.37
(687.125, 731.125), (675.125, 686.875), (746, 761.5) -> 0.33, 1.3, 1.35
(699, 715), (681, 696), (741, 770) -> -0.05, 1.01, 1.35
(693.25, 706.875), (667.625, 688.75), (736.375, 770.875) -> 0.38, 1.3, 1.31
